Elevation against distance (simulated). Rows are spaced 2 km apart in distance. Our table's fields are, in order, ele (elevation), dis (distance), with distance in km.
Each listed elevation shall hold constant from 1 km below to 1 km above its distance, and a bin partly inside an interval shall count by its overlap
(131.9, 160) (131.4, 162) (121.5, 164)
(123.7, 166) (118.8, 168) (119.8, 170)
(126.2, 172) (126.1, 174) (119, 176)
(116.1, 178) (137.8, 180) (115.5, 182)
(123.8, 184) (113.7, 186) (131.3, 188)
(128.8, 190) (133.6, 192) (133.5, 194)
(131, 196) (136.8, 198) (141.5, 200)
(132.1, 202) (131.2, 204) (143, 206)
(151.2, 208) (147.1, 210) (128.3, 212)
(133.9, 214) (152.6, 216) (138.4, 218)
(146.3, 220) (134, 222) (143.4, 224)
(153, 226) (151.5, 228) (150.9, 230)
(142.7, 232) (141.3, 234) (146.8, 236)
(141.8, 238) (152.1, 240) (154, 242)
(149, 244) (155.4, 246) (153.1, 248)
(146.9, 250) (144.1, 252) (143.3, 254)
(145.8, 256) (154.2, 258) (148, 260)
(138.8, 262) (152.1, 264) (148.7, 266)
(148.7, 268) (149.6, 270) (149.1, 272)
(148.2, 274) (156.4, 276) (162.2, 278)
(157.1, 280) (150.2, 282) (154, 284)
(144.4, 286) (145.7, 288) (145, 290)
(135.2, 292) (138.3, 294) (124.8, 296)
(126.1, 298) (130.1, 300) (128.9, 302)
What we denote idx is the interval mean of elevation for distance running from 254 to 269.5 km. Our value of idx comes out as 148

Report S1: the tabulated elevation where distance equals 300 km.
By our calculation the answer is 130.1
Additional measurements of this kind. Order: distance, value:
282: 150.2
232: 142.7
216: 152.6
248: 153.1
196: 131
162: 131.4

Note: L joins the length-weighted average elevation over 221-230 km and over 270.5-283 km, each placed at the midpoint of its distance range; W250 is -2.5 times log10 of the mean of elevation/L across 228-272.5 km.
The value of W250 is 0.012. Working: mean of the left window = 146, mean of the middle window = 148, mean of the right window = 154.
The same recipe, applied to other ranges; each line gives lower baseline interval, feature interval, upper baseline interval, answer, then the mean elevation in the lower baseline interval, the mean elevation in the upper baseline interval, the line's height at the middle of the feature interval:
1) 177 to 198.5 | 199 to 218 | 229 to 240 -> -0.04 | 127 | 145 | 135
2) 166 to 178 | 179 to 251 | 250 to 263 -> -0.05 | 122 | 146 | 134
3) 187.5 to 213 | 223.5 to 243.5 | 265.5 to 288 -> -0.04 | 136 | 151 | 143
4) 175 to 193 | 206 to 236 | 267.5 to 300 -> -0.09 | 124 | 145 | 132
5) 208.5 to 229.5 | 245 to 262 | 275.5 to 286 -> 0.01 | 143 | 155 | 150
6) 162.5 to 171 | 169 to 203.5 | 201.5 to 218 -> 0.02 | 122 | 140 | 130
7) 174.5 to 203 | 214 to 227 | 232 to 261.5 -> -0.04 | 128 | 148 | 139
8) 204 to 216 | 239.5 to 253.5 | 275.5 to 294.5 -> -0.04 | 141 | 149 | 145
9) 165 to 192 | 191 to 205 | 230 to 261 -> -0.03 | 124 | 148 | 131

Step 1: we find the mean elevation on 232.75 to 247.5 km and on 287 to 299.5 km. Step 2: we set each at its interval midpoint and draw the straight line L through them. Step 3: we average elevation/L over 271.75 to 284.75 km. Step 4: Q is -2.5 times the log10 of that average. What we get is -0.11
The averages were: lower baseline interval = 149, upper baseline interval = 136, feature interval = 154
